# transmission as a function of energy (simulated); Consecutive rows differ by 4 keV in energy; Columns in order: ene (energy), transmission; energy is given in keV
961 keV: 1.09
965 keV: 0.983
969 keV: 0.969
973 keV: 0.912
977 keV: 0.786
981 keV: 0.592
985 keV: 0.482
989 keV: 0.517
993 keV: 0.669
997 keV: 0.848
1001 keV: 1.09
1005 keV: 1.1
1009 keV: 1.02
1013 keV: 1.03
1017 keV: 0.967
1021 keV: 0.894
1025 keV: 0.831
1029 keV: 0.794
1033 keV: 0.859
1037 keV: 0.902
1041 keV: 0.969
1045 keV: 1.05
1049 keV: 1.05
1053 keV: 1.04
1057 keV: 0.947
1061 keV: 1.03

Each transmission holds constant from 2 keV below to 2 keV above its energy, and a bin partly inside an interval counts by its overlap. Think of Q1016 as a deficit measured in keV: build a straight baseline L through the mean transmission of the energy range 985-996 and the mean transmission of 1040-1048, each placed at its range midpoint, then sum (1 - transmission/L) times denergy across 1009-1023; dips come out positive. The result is -3.1 keV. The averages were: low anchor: 0.596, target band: 0.972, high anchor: 1.02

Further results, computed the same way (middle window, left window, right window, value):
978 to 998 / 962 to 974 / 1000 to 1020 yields 7.6 keV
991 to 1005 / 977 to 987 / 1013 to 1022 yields -2.6 keV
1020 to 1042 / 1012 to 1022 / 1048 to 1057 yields 2.6 keV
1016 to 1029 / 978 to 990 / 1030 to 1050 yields -0.8 keV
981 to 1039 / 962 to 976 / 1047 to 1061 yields 8.0 keV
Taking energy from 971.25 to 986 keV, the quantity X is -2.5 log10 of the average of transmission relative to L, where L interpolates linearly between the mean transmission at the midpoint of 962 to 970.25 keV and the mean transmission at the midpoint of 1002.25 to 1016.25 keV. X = 0.387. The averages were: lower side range 0.99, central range 0.704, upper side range 1.04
